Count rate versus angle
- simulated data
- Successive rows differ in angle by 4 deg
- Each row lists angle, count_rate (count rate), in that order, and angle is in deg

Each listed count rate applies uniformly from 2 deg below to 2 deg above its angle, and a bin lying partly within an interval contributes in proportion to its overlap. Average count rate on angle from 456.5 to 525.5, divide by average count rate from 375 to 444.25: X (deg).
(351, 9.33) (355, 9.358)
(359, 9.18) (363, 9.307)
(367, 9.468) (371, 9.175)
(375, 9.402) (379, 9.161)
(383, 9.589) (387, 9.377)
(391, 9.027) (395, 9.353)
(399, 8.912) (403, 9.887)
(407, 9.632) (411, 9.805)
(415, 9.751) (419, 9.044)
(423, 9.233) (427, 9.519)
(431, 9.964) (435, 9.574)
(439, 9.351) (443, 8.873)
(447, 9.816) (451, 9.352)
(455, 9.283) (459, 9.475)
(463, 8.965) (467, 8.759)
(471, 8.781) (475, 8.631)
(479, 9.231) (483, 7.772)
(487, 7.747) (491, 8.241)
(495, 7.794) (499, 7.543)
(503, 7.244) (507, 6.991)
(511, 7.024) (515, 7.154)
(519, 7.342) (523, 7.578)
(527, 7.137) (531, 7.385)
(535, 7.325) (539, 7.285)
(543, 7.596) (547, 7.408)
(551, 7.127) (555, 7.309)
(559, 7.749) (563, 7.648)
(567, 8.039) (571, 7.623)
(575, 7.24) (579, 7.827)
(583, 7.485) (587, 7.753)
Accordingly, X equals 0.9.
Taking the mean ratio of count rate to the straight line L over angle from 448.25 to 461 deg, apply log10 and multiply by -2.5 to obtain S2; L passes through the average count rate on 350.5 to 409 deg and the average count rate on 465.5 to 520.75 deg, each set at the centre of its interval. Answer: -0.125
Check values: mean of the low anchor 9.34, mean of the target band 9.4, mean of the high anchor 7.87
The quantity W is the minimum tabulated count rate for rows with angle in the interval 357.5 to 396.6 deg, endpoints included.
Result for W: 9.027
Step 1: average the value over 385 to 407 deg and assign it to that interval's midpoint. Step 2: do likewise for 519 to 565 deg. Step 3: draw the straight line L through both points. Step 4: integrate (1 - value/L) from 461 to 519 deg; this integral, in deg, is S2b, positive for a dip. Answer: 1.01 deg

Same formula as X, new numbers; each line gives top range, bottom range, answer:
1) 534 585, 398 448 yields 0.79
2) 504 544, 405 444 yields 0.77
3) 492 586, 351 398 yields 0.80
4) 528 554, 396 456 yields 0.78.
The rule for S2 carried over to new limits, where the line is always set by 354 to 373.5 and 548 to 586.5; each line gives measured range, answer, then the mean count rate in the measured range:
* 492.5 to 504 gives 0.08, 7.58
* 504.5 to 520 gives 0.13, 7.12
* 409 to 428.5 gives -0.08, 9.47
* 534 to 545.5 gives 0.06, 7.41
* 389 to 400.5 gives -0.01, 9.11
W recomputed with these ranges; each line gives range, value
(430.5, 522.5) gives 6.991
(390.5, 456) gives 8.873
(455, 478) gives 8.631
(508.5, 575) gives 7.024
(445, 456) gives 9.283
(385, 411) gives 8.912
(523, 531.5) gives 7.137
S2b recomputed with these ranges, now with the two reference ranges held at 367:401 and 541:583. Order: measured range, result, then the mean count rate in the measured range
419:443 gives -1.70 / 9.43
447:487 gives -2.05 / 8.9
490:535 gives 3.63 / 7.38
